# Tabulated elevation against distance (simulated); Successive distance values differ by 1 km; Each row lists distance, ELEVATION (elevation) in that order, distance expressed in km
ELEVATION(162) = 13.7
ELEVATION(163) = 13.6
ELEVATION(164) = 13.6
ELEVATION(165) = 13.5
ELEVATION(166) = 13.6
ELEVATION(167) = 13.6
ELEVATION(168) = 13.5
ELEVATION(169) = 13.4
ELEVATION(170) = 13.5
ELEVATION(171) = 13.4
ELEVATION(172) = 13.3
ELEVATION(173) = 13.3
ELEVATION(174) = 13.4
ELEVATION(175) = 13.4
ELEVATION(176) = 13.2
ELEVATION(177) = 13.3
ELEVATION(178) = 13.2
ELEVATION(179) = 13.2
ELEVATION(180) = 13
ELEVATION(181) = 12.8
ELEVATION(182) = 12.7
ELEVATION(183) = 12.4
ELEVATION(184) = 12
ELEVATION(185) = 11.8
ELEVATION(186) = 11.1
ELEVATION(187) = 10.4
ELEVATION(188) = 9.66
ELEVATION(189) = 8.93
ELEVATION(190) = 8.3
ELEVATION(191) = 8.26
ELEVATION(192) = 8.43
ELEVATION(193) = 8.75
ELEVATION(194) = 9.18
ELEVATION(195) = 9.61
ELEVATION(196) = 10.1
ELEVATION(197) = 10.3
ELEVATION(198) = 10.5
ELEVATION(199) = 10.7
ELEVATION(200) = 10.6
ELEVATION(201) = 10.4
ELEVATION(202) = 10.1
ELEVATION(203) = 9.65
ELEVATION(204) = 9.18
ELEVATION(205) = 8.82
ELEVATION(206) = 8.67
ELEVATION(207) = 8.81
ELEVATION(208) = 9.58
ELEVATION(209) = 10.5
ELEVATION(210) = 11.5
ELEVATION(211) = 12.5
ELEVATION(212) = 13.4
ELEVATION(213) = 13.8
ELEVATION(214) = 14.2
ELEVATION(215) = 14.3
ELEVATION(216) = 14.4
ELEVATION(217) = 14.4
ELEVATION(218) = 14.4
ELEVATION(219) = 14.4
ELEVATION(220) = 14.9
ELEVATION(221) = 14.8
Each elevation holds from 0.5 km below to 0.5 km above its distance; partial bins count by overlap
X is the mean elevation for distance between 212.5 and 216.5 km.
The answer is 14.2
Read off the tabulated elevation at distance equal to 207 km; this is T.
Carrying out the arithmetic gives 8.81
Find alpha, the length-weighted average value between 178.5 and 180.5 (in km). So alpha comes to 13.1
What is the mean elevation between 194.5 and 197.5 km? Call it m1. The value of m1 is 10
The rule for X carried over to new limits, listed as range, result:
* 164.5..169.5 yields 13.5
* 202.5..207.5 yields 9.03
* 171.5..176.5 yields 13.3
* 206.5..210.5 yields 10.1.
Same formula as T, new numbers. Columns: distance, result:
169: 13.4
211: 12.5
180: 13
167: 13.6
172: 13.3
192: 8.43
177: 13.3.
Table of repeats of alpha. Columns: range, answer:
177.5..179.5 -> 13.2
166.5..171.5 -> 13.5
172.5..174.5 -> 13.4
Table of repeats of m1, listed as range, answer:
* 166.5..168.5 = 13.6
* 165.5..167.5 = 13.6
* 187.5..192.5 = 8.72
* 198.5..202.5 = 10.4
